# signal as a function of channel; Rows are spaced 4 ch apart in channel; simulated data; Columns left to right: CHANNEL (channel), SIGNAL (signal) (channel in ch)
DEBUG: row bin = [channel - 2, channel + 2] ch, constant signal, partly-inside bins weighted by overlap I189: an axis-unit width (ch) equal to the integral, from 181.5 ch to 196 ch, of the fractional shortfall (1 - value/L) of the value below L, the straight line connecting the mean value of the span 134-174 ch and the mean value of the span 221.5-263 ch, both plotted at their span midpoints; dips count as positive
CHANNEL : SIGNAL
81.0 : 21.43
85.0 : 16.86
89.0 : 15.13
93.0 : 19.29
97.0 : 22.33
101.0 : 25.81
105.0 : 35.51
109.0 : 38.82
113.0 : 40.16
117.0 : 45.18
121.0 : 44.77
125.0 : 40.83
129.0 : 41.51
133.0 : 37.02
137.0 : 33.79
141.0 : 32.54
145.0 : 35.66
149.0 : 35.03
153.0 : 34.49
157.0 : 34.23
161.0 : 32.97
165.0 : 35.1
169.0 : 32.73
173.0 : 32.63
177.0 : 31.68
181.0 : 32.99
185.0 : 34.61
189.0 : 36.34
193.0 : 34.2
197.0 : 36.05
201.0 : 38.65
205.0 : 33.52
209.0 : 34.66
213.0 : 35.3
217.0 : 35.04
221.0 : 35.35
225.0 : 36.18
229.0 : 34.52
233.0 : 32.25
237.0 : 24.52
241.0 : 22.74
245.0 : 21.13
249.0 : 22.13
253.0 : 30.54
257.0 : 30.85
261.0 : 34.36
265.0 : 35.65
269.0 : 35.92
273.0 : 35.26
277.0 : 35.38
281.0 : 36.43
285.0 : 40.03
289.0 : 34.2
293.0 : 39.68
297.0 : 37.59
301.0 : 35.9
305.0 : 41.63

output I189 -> -1.3 ch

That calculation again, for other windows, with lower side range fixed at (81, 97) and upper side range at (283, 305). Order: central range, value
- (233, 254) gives 5.3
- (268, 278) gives 0.1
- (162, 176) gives -4.0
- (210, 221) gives -1.7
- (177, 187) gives -2.3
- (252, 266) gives 0.7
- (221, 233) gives -1.3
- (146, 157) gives -4.8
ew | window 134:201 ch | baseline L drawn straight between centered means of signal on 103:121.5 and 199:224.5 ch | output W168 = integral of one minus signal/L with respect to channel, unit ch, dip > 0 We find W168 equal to 6.1 ch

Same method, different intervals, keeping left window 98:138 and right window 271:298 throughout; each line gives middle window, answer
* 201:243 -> 5.22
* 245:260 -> 3.94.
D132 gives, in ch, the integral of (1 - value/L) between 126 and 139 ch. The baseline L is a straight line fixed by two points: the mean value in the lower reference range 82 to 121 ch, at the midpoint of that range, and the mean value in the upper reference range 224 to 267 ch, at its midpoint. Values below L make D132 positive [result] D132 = -3.7 ch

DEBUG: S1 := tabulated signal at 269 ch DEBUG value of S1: 35.92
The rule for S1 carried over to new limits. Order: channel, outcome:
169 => 32.73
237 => 24.52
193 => 34.2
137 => 33.79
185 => 34.61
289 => 34.2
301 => 35.9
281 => 36.43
